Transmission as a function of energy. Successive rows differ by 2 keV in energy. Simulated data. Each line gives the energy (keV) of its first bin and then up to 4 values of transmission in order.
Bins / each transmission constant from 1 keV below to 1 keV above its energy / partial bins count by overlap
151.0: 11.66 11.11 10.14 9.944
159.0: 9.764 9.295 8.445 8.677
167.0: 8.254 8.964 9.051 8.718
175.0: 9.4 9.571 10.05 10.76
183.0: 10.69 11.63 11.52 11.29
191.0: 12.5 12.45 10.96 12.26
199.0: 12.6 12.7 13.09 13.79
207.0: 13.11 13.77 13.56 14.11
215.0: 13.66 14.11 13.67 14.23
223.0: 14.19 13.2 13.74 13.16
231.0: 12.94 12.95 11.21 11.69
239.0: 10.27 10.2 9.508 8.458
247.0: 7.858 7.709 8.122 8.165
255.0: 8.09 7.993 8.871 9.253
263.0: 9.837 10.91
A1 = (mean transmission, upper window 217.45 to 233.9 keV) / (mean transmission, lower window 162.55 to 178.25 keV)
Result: 1.52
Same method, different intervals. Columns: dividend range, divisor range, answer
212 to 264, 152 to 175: 1.19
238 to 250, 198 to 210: 0.68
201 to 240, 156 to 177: 1.45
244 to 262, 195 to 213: 0.63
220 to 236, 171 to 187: 1.30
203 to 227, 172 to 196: 1.27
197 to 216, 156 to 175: 1.47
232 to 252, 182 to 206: 0.81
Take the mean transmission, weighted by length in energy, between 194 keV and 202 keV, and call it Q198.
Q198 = 12.1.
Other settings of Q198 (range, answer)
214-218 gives 13.9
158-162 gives 9.53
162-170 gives 8.59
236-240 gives 11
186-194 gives 11.9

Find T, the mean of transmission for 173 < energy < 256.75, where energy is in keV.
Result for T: 11.6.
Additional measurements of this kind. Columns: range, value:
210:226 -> 13.8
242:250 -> 8.38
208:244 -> 12.8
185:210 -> 12.5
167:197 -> 10.5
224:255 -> 10.5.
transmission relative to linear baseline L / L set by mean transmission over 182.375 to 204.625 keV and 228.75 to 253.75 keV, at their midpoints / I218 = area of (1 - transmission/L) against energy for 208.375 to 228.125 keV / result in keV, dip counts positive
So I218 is -5.0 keV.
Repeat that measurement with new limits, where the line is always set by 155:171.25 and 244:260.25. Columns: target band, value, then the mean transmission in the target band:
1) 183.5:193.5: -3.3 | 11.8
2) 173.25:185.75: -1.8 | 10.2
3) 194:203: -3.6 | 12.2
